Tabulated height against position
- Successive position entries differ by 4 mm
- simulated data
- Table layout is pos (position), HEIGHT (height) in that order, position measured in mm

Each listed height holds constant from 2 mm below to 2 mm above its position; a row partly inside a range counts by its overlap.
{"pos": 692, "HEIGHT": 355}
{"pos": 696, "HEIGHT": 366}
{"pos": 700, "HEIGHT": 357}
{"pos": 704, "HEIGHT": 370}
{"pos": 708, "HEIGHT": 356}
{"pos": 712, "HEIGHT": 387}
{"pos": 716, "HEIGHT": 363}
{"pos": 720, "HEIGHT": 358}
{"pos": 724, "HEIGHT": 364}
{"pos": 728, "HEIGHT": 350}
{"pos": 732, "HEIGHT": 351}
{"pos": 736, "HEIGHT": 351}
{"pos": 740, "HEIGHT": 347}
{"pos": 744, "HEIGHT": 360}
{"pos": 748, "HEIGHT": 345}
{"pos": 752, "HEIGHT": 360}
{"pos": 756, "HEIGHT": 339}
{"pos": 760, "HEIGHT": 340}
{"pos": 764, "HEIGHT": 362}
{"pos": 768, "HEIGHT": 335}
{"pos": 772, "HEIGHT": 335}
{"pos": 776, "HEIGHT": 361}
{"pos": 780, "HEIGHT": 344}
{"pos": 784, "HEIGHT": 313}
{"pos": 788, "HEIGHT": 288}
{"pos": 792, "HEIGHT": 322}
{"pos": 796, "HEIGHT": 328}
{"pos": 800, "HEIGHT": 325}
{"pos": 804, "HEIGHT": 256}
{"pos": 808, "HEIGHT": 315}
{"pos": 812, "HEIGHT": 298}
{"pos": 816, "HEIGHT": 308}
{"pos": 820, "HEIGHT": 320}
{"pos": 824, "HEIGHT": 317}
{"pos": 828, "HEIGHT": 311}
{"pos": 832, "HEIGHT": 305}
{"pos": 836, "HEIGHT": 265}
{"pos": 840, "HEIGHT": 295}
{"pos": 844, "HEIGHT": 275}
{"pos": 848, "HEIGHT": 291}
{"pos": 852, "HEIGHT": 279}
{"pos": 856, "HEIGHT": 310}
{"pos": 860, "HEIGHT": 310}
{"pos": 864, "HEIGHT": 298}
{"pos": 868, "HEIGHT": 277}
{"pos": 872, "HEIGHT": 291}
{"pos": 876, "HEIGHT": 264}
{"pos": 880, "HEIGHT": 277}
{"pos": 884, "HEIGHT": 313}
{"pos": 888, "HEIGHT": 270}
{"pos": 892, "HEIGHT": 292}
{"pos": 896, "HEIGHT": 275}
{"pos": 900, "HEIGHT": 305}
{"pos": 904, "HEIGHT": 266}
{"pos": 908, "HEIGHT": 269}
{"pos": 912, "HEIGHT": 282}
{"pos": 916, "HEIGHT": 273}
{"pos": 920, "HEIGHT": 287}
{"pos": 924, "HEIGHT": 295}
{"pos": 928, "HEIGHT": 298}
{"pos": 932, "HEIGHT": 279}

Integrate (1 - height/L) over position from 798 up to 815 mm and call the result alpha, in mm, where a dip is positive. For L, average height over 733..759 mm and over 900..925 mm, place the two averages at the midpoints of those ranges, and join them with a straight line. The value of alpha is 1.3 mm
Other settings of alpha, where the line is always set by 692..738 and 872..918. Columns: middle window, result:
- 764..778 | -0.42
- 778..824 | 1.68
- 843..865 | 0.34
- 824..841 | 0.67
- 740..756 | -0.27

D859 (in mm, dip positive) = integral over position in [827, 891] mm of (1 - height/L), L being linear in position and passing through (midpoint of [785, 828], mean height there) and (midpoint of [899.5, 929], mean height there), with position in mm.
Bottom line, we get 1.4 mm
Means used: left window 308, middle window 289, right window 283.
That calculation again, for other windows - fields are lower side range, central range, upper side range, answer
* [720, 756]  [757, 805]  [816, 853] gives 0.08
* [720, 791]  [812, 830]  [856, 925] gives 0.19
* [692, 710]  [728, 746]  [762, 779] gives 0.13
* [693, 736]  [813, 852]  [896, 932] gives 2.22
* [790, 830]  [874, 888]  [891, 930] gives 0.43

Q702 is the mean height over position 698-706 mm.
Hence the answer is 364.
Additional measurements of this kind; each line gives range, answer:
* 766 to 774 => 335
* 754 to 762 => 340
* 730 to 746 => 352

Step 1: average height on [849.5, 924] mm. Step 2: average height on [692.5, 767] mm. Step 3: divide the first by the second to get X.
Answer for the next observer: 0.8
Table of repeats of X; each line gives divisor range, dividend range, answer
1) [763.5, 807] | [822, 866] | 0.92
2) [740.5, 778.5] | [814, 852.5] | 0.85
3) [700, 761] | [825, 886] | 0.82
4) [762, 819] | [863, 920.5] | 0.88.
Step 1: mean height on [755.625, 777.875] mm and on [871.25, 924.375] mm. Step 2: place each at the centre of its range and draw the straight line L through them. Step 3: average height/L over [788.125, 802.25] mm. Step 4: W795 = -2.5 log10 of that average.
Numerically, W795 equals 0.04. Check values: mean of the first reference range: 346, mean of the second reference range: 282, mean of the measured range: 319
